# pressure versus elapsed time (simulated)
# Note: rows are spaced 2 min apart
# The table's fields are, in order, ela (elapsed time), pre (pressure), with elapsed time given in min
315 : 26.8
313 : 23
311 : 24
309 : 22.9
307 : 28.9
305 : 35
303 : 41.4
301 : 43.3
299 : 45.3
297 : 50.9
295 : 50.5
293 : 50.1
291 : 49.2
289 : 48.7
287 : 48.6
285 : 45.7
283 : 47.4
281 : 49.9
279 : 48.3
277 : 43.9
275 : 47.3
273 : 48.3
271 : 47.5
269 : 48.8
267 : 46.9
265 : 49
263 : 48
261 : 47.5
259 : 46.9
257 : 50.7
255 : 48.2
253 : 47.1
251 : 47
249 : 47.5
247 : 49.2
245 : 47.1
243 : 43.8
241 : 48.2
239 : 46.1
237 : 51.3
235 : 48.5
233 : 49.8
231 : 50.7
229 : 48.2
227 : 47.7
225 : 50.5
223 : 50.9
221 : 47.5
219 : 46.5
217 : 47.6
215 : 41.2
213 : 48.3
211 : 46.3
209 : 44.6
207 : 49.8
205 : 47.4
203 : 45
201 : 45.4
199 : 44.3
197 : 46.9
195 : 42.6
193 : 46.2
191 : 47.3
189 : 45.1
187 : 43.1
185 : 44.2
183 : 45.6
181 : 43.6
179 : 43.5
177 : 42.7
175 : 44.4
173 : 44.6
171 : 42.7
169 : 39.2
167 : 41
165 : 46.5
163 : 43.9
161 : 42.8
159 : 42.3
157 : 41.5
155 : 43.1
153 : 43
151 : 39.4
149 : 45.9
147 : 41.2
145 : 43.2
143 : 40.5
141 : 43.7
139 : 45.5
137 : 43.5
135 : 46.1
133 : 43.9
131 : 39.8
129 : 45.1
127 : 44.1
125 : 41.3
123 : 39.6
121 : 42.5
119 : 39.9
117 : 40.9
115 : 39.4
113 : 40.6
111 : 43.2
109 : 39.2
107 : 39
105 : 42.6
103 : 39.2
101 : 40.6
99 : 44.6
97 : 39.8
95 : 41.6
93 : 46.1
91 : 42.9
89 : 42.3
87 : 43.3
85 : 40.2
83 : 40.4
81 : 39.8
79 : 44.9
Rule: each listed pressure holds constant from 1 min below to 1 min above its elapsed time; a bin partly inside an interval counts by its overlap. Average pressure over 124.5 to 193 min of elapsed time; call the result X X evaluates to 43.4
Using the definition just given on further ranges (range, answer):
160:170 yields 42.7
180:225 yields 46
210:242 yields 48.1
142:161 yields 42.3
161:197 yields 43.9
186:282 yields 47.3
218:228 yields 48.6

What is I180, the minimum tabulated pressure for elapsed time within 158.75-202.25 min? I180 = 39.2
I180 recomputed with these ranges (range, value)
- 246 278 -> 43.9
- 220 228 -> 47.5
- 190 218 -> 41.2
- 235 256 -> 43.8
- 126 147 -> 39.8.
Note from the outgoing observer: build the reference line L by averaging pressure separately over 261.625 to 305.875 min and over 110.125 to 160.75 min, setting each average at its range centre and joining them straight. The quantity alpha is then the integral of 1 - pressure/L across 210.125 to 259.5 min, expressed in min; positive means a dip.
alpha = -2.59 min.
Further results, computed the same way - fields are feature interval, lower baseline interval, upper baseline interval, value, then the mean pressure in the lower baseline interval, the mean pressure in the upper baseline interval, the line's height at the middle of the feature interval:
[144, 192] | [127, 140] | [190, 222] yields 1.8 min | 44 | 46.1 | 45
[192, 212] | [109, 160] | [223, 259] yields 0.1 min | 42.3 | 48.4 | 46.1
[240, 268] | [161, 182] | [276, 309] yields -2.1 min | 43.2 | 44.8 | 44.3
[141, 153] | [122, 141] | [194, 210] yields 0.4 min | 43.2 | 45.8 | 43.8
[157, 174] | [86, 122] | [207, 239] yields 0.8 min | 41.5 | 48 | 44.9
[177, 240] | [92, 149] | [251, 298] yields -1.3 min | 42.1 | 48.2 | 45.6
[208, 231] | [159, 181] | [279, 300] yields -1.0 min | 43.1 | 48.6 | 45.4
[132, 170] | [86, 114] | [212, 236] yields 1.2 min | 41.8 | 48.1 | 44.4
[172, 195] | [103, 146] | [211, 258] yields 0.4 min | 42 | 47.9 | 45.2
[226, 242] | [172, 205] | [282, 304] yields -1.0 min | 44.7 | 47.4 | 45.9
